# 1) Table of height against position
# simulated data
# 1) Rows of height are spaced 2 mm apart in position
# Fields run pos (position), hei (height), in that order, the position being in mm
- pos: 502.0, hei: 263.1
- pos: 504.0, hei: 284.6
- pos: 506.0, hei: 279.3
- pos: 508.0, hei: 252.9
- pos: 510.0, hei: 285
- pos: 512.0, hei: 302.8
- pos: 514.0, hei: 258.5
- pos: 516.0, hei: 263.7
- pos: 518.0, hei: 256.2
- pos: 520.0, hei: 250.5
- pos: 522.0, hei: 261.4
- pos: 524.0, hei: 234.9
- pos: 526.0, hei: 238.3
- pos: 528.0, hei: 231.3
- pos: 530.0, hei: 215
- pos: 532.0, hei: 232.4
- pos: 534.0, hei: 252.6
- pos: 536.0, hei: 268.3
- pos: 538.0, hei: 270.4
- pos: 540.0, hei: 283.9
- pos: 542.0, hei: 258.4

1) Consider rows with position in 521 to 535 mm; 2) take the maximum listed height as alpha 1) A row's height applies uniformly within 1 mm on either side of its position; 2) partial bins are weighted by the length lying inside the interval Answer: 261.4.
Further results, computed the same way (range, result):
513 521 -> 263.7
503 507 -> 284.6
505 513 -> 302.8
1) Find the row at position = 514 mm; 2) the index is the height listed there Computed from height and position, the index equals 258.5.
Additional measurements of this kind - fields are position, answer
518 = 256.2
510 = 285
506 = 279.3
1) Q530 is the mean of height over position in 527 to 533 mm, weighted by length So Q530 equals 226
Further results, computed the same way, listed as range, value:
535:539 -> 269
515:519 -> 260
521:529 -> 241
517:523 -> 256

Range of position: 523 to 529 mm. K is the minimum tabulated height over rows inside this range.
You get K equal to 231.3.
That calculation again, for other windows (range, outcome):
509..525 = 234.9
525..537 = 215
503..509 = 252.9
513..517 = 258.5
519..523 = 250.5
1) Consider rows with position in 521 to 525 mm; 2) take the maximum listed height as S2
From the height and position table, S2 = 261.4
